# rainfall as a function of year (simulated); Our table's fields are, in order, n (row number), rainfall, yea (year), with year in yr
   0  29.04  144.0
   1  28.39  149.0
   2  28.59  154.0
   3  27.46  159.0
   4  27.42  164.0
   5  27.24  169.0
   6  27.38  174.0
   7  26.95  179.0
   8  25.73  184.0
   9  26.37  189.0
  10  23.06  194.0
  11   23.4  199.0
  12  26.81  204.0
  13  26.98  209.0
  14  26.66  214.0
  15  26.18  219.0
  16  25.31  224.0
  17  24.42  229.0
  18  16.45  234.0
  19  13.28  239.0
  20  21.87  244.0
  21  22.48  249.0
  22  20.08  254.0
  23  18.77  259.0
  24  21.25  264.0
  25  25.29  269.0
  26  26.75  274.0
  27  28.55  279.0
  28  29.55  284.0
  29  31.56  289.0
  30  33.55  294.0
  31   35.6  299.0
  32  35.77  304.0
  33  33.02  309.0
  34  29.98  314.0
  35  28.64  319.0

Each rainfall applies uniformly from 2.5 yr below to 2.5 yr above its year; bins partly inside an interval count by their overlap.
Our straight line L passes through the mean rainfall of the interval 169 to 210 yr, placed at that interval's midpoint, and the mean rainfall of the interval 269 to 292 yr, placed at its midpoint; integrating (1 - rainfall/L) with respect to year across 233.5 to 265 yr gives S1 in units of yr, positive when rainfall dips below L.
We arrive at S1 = 9.7 yr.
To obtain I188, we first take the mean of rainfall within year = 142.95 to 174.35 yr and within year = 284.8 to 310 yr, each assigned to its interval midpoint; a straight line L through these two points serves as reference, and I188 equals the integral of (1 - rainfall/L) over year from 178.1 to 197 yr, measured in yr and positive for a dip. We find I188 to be 2.4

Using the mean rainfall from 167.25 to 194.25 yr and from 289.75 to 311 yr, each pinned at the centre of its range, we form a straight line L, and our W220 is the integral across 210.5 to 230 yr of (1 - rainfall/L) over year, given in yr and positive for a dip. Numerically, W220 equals 2.1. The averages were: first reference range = 26.3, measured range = 25.8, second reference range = 34.3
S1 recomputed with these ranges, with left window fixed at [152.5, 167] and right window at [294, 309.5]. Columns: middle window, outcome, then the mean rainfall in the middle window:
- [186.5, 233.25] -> 7.88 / 25.1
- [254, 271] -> 5.93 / 21.4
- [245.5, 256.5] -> 3.73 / 21.3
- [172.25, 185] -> 0.86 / 26.8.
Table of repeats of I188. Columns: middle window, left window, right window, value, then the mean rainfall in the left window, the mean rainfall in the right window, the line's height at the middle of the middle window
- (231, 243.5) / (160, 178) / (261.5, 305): 5.4 yr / 27.3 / 29.6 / 28.7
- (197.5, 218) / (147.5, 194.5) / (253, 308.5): 1.0 yr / 27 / 28.3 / 27.4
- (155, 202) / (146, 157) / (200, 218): 2.3 yr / 28.5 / 26.5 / 27.5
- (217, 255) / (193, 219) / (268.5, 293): 8.0 yr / 25.6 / 28.9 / 26.9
